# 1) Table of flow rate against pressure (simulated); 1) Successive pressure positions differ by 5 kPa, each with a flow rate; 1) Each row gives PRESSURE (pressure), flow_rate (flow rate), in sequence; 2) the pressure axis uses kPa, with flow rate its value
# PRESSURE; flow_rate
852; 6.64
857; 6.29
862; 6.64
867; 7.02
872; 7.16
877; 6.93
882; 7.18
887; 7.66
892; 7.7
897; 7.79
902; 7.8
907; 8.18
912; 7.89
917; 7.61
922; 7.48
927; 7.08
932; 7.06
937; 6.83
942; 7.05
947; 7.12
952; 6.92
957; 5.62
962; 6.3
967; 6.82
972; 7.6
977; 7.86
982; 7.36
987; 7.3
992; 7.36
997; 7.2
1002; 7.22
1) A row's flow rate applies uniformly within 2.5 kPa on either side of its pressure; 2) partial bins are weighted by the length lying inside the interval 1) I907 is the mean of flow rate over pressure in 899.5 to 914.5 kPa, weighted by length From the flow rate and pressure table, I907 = 7.96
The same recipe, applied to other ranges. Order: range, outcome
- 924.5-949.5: 7.03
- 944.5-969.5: 6.56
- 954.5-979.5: 6.84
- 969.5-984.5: 7.61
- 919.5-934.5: 7.21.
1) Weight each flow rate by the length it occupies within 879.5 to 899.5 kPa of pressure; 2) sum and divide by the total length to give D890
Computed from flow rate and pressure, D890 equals 7.58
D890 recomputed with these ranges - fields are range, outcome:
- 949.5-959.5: 6.27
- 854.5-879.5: 6.81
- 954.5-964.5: 5.96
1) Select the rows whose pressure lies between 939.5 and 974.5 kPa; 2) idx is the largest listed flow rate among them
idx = 7.6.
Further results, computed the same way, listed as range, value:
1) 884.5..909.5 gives 8.18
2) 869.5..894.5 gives 7.7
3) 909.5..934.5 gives 7.89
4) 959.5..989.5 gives 7.86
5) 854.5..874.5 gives 7.16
